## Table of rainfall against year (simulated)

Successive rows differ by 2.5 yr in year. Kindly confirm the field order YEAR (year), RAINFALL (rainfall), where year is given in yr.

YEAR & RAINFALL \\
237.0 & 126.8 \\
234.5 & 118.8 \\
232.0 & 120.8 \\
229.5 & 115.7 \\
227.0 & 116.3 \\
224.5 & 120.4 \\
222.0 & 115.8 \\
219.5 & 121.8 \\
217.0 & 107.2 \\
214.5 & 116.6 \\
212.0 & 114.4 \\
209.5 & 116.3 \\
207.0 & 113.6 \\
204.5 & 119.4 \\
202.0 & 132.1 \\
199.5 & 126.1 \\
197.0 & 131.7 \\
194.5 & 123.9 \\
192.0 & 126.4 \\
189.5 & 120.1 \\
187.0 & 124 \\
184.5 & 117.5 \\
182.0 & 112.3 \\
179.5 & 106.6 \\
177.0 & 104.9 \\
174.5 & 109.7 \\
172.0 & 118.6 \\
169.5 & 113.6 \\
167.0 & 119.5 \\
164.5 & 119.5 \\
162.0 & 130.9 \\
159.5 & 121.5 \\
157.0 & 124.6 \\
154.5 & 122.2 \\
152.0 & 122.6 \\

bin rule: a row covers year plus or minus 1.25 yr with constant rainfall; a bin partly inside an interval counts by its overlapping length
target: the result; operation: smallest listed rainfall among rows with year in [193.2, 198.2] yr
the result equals 123.9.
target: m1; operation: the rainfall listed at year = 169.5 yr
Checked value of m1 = 113.6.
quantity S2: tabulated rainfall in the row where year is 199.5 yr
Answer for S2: 126.1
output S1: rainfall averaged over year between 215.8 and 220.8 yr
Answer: 115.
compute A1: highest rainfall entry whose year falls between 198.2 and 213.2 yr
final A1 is 132.1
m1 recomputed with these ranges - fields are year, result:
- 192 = 126.4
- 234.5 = 118.8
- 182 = 112.3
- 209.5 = 116.3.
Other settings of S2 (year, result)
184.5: 117.5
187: 124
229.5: 115.7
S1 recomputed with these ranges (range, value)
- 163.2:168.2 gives 120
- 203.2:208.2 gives 117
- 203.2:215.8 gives 116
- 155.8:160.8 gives 123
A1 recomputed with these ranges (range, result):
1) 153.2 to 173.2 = 130.9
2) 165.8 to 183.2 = 119.5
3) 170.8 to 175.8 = 118.6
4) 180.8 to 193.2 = 126.4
